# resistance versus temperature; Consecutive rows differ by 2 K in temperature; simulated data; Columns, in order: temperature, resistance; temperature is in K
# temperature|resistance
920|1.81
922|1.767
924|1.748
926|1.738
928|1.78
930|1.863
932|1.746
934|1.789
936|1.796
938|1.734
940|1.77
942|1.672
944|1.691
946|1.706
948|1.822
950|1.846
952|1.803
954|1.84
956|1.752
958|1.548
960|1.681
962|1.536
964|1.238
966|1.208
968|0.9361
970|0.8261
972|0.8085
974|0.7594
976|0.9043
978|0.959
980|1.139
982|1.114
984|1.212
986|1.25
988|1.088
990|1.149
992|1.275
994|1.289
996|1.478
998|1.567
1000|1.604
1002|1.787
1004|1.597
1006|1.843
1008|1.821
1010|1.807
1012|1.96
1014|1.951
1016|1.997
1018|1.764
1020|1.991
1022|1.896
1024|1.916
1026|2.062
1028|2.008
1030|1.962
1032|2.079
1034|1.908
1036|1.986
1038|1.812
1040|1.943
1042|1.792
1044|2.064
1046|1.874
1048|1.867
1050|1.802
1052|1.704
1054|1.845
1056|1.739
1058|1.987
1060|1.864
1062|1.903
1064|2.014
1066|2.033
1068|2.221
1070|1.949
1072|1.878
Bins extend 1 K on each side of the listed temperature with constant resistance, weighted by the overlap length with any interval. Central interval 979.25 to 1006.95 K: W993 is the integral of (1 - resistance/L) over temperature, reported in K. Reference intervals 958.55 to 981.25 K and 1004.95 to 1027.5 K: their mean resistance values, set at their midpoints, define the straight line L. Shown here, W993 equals 2.4 K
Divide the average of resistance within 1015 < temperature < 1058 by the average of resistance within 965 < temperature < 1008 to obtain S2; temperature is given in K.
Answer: 1.54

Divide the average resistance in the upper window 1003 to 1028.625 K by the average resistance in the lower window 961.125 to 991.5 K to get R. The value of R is 1.8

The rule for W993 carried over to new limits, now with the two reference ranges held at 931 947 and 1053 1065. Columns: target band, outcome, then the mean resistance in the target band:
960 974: 5.2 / 1.11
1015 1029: -0.8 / 1.95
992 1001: 1.7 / 1.46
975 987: 4.7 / 1.1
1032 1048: -0.4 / 1.92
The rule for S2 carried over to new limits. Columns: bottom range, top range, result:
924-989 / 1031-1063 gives 1.29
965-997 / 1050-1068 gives 1.75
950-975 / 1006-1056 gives 1.41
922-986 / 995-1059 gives 1.25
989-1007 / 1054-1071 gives 1.30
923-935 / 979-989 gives 0.65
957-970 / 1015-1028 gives 1.48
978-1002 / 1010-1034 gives 1.51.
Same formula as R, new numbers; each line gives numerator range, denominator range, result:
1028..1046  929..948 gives 1.11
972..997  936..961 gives 0.64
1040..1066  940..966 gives 1.13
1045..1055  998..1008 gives 1.07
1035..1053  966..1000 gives 1.66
